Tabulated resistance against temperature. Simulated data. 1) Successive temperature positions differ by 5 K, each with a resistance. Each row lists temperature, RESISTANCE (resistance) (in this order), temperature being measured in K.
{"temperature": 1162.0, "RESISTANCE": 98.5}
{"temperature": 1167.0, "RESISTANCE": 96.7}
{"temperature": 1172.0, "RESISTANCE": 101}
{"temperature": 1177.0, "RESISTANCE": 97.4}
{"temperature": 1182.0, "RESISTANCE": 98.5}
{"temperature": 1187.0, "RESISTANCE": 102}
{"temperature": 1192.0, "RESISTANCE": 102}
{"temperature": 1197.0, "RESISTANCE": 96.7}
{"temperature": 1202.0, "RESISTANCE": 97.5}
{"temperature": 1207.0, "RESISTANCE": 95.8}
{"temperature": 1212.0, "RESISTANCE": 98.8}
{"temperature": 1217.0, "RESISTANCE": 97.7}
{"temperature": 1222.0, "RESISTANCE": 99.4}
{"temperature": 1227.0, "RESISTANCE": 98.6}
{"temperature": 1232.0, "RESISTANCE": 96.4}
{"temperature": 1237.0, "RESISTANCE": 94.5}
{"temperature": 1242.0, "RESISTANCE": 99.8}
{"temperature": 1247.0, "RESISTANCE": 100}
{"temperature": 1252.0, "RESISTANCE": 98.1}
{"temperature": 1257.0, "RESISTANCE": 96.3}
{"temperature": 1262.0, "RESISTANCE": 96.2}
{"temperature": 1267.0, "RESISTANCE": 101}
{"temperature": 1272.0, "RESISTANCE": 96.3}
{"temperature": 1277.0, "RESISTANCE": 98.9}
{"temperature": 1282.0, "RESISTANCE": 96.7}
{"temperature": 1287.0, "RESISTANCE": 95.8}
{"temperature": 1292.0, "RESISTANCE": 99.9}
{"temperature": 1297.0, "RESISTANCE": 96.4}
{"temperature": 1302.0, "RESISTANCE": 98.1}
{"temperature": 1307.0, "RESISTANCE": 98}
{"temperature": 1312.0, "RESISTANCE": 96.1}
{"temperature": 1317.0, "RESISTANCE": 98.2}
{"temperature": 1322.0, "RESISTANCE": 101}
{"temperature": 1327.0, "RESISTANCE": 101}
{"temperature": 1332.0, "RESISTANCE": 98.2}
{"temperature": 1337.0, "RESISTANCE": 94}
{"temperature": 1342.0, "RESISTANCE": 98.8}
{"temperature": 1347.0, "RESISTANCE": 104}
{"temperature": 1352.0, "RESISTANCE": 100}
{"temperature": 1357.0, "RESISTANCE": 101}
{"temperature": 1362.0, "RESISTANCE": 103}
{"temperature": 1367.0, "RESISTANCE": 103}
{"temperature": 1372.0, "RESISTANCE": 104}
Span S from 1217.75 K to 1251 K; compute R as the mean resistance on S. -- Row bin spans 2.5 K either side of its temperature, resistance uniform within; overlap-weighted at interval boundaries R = 98.1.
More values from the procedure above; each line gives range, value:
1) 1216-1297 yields 97.8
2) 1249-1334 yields 98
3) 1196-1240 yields 97.3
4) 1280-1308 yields 97.5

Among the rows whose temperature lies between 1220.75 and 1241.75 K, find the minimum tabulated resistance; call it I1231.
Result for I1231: 94.5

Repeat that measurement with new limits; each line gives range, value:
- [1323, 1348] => 94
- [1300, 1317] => 96.1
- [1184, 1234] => 95.8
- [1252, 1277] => 96.2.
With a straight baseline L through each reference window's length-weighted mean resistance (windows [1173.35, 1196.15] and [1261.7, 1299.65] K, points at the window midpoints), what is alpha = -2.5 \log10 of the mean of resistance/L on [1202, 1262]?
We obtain 0.01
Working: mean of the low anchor 99.8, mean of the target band 97.7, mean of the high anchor 97.7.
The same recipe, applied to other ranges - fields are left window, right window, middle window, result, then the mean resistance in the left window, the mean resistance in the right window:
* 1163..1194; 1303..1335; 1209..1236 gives 0.01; 99.5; 98.6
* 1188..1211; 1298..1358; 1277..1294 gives 0.01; 98.3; 98.9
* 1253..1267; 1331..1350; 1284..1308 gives 0.00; 97.3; 98.8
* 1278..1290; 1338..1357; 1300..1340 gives 0.01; 96.7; 100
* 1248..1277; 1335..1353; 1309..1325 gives 0.00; 97.8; 99.3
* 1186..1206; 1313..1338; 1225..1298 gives 0.01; 99.1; 98.6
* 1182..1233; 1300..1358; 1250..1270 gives 0.01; 98.6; 99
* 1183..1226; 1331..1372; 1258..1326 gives 0.02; 98.7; 101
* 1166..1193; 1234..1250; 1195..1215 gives 0.02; 99.6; 98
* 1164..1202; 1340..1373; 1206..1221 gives 0.02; 99.1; 102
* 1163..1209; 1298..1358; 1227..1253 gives 0.01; 98.6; 98.9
